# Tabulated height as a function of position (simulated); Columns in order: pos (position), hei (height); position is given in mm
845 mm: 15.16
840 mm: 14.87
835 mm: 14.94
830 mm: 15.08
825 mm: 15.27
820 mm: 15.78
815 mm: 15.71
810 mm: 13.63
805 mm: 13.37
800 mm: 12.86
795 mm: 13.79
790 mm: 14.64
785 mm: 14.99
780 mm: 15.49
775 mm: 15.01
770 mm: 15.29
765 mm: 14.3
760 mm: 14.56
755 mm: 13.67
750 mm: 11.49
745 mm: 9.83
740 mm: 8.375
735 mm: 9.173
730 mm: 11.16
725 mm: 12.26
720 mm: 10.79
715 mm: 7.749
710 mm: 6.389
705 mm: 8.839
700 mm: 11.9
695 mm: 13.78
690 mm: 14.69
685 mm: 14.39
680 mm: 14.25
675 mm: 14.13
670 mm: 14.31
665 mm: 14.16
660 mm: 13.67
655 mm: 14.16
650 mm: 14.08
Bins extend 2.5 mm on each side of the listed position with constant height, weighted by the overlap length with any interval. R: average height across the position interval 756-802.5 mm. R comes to 14.5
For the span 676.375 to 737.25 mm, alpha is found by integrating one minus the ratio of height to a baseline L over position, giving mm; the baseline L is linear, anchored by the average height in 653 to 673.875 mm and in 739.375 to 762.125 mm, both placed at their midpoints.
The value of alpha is 7.7 mm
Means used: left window 14.1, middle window 11.3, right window 11.8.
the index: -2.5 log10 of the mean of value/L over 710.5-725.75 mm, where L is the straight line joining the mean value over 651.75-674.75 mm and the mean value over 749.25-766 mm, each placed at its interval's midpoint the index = 0.40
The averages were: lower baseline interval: 14.1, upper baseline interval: 13.6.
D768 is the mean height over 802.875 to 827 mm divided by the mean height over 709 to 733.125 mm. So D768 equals 1.50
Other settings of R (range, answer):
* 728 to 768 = 11.6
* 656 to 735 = 12.1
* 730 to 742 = 9.29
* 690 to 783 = 11.8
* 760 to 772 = 14.7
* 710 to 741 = 9.71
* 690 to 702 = 13.3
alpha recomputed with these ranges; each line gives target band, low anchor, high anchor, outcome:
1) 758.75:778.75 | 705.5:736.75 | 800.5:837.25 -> -4.6 mm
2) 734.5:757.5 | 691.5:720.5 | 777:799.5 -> 3.1 mm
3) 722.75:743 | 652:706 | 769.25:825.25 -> 5.5 mm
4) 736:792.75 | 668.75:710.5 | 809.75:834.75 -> 3.5 mm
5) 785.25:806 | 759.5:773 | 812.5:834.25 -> 1.7 mm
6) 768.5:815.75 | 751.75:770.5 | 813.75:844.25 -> 0.9 mm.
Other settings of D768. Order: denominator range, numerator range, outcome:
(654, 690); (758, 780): 1.05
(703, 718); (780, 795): 1.91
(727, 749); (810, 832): 1.55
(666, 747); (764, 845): 1.29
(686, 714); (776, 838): 1.32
